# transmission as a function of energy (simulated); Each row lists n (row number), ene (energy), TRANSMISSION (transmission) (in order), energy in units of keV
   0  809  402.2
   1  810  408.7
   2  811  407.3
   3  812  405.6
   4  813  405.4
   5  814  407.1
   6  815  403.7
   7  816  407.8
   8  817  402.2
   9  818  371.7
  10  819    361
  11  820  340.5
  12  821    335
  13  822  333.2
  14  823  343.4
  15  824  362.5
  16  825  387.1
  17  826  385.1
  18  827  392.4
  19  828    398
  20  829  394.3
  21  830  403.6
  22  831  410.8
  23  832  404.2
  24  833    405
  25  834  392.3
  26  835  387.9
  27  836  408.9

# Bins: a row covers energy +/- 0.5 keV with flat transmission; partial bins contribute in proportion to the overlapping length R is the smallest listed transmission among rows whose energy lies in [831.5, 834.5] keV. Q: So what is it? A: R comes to 392.3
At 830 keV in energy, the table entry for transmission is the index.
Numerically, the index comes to 403.6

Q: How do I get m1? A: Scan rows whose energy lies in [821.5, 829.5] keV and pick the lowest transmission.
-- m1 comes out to 333.2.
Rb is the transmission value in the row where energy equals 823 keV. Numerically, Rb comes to 343.4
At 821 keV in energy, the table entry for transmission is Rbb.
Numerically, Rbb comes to 335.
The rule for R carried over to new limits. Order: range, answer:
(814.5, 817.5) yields 402.2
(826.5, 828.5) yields 392.4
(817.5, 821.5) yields 335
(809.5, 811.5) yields 407.3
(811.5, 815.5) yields 403.7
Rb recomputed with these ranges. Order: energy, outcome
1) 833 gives 405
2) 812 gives 405.6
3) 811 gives 407.3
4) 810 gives 408.7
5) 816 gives 407.8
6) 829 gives 394.3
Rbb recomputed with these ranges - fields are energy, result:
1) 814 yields 407.1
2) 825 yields 387.1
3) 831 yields 410.8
